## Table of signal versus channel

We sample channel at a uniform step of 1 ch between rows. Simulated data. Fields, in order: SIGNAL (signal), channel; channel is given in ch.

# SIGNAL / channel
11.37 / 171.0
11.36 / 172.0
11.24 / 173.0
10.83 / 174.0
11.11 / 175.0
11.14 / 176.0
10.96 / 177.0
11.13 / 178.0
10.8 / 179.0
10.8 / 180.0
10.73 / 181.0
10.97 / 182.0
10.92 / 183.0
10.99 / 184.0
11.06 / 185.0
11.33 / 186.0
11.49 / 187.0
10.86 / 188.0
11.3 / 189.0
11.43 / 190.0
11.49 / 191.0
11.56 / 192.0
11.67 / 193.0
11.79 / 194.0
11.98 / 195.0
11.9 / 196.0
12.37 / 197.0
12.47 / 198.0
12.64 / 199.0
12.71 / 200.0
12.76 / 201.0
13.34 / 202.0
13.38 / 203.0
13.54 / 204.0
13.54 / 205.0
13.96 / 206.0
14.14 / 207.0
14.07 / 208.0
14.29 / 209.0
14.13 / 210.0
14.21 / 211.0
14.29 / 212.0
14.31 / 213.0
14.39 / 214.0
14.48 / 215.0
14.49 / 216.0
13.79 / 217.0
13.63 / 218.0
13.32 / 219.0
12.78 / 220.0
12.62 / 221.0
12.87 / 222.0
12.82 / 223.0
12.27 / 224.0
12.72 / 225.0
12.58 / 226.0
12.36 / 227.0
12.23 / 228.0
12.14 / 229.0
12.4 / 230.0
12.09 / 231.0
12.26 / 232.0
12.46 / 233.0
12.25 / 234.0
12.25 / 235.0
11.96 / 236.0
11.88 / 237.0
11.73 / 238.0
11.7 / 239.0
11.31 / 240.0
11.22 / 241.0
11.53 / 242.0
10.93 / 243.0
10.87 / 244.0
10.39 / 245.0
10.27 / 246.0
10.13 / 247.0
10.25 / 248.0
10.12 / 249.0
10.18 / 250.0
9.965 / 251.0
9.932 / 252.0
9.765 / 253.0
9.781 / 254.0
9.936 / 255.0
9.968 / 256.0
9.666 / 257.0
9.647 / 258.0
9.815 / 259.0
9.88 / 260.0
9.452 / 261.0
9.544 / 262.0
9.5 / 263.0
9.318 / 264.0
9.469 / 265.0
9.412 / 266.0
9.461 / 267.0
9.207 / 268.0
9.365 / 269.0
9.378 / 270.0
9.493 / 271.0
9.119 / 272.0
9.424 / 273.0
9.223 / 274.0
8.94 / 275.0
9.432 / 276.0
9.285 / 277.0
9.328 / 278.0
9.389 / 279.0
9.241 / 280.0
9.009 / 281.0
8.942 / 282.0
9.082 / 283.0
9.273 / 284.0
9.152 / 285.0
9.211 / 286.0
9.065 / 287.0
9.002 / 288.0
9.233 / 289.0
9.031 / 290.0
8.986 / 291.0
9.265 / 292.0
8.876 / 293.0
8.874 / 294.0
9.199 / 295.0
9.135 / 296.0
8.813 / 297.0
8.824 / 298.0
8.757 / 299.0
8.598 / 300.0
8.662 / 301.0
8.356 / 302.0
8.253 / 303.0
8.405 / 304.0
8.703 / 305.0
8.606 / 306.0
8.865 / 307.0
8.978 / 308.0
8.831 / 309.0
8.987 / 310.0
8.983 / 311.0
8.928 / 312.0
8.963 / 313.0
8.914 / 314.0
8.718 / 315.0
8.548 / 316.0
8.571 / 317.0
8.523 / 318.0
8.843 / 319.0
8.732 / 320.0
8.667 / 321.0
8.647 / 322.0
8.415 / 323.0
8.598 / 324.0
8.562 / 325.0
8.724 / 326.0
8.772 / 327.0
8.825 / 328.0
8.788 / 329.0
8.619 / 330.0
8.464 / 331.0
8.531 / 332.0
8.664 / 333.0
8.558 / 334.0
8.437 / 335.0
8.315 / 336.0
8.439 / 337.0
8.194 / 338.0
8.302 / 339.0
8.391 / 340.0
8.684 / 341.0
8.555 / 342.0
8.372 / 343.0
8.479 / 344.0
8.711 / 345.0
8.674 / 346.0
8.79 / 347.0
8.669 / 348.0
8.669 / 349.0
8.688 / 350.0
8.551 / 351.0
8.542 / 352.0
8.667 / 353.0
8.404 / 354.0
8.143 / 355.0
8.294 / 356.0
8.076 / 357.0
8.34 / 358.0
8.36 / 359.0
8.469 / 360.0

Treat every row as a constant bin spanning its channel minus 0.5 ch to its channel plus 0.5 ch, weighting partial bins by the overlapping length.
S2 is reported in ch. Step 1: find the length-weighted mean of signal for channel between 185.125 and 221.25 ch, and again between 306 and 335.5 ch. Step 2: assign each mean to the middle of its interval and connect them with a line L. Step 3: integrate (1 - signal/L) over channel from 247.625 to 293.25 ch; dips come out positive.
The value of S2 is 4.7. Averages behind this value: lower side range 12.9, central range 9.44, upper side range 8.71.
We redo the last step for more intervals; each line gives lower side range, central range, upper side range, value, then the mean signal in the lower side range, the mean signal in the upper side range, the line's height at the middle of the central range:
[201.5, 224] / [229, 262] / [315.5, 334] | 3.9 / 13.7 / 8.64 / 12.2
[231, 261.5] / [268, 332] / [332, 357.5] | 4.0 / 10.7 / 8.49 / 9.51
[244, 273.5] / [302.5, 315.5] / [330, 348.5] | 0.3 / 9.74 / 8.52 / 8.97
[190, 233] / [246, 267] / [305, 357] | 2.9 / 13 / 8.62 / 11.3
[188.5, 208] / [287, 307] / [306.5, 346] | 1.5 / 12.6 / 8.64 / 9.54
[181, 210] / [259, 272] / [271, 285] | 0.3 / 12.3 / 9.21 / 9.68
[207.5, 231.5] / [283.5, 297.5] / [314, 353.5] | 1.7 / 13.3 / 8.59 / 10.4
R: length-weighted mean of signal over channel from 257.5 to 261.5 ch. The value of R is 9.7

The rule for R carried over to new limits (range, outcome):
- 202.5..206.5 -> 13.6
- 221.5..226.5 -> 12.7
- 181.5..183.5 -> 10.9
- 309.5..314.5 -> 8.96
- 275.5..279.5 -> 9.36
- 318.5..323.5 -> 8.66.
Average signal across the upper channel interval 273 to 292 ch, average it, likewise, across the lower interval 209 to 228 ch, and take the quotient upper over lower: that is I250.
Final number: 0.7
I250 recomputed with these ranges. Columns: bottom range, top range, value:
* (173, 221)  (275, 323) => 0.72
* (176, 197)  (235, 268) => 0.91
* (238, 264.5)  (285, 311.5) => 0.87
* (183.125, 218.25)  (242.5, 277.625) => 0.76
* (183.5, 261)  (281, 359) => 0.73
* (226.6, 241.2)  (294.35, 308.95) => 0.73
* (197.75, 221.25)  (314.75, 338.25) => 0.63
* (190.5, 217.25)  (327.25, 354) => 0.65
